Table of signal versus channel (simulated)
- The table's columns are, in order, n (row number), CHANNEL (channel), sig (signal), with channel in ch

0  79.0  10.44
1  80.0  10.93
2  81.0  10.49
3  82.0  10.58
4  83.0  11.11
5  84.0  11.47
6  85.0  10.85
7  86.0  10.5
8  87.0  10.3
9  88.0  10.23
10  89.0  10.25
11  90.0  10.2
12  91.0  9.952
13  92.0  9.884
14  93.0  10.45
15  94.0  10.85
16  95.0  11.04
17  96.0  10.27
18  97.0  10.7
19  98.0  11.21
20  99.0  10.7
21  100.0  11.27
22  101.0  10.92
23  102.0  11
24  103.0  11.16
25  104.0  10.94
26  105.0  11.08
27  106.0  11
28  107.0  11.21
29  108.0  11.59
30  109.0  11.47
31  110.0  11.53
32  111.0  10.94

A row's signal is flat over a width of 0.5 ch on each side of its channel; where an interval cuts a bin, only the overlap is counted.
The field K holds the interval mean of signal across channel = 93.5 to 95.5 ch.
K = 10.9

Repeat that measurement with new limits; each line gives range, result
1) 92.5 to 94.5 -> 10.6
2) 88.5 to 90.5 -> 10.2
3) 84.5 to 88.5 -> 10.5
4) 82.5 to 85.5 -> 11.1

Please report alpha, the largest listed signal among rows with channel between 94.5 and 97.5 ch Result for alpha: 11.04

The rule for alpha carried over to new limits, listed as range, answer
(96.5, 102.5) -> 11.27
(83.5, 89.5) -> 11.47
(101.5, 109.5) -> 11.59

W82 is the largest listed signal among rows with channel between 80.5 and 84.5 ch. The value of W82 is 11.47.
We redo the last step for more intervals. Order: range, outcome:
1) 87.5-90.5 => 10.25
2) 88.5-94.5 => 10.85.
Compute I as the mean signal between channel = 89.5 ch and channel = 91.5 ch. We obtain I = 10.1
